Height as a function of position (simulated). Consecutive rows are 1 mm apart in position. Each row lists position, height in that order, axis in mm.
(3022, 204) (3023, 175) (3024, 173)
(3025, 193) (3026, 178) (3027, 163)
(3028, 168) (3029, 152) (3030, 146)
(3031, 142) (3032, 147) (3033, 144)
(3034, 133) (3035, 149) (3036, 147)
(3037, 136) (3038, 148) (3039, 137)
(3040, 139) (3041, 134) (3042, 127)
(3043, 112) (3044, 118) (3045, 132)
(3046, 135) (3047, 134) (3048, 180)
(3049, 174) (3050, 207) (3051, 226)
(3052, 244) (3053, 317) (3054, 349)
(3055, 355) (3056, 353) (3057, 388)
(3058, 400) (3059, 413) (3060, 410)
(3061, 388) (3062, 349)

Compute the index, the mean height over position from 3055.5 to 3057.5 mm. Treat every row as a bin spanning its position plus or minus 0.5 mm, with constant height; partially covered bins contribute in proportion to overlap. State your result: 370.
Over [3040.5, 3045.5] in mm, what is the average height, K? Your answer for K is 125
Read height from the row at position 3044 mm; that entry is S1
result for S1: 118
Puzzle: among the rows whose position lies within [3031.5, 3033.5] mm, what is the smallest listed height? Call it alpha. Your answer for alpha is 144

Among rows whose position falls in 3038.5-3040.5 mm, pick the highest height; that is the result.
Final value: 139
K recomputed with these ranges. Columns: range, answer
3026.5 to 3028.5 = 166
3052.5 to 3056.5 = 344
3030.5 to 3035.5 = 143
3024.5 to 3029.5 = 171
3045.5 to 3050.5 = 166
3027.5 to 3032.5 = 151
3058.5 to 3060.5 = 412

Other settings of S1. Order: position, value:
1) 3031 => 142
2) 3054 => 349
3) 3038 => 148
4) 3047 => 134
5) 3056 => 353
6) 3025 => 193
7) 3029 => 152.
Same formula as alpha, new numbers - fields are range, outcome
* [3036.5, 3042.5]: 127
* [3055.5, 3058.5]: 353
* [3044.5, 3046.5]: 132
